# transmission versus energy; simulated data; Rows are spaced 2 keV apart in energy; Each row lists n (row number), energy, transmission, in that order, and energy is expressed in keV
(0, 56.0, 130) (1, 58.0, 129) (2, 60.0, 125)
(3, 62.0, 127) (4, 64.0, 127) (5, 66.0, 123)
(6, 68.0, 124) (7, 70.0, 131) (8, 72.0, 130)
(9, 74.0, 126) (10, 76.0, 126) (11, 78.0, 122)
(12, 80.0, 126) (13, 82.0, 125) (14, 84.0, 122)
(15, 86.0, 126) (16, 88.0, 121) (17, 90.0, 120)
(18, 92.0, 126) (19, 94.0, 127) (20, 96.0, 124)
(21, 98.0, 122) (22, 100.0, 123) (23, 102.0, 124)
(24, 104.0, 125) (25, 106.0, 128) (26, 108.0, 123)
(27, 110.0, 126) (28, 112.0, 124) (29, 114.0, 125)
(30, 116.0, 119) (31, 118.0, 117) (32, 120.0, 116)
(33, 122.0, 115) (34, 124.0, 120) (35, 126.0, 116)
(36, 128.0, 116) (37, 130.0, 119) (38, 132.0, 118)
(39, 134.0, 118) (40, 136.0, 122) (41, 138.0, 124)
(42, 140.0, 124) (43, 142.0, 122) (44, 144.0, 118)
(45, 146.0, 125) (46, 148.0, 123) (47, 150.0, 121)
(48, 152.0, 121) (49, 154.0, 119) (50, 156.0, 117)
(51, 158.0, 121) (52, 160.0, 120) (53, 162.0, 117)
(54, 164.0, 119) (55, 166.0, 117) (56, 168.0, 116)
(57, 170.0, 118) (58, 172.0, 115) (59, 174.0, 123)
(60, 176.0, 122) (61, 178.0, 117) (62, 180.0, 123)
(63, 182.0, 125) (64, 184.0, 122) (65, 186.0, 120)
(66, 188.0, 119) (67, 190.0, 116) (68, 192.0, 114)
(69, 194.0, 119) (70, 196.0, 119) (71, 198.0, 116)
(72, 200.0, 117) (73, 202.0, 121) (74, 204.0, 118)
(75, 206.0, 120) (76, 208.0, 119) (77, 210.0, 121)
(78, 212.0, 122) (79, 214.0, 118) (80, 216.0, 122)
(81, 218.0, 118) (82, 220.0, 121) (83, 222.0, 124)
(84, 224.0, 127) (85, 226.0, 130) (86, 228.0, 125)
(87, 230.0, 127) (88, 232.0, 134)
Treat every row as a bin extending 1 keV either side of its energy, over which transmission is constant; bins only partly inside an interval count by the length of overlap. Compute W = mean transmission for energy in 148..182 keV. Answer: 119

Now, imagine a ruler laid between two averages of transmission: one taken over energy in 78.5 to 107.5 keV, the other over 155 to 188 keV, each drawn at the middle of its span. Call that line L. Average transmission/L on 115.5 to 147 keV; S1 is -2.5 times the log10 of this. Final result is 0.02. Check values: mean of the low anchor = 124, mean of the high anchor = 119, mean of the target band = 119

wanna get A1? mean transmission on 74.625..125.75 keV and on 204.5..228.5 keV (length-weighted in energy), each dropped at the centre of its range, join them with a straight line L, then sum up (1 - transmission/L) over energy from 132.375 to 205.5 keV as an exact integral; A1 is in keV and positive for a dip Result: 1.6 keV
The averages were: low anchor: 123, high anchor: 122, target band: 120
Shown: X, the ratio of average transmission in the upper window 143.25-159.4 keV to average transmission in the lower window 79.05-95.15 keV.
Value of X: 1.0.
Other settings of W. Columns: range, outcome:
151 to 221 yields 119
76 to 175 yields 121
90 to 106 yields 124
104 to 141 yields 121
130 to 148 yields 121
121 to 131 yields 117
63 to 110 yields 125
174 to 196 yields 120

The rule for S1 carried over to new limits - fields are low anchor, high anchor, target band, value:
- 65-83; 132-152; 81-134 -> 0.02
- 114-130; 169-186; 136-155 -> -0.03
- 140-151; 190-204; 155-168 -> 0.02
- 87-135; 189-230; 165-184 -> 0.01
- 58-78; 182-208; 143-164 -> 0.01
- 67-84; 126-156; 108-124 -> 0.02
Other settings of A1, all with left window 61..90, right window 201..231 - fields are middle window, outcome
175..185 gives 0.10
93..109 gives 0.02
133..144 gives 0.20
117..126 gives 0.53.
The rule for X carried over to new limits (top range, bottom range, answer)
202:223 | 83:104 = 0.97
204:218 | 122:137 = 1.02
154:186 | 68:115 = 0.96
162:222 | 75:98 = 0.96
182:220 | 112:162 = 0.99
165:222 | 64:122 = 0.96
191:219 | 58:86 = 0.94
